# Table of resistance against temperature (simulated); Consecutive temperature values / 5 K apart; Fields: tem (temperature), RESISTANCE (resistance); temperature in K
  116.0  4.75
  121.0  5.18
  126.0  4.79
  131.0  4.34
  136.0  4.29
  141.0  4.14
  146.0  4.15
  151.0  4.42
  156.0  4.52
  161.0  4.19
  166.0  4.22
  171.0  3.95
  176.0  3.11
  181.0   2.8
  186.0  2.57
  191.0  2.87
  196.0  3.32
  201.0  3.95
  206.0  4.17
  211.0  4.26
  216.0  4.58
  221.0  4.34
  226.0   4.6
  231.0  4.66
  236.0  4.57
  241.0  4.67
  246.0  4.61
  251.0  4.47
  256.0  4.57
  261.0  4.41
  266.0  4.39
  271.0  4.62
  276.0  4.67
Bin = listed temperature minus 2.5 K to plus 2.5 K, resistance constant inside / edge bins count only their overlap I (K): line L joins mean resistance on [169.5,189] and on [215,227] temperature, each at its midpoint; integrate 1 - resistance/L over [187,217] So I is 0.8 K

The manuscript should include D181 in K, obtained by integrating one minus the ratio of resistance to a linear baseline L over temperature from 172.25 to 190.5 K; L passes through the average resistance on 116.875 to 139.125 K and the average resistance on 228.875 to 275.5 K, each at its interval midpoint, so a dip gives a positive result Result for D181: 6.7 K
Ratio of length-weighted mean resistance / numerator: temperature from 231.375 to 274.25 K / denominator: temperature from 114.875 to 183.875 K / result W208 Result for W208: 1.1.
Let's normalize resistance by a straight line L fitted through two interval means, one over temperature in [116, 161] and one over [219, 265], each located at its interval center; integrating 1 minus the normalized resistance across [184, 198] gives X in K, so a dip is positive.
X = 4.9 K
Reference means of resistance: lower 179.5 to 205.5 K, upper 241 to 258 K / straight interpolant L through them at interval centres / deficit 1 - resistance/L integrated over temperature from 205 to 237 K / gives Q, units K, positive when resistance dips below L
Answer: -4.8 K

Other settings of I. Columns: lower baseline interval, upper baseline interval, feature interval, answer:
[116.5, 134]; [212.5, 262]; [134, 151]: 1.79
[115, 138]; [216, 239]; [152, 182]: 4.84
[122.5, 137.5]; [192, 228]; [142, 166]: 0.59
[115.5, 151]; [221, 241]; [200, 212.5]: 1.17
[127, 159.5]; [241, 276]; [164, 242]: 9.51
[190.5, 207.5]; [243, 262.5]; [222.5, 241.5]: -1.95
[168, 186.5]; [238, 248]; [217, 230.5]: -0.94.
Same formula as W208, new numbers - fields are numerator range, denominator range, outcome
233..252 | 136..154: 1.08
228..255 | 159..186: 1.30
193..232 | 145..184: 1.08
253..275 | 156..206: 1.28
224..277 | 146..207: 1.24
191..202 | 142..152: 0.81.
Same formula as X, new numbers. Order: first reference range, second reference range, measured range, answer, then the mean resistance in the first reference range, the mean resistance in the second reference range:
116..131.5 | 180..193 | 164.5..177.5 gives -2.05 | 4.82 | 2.74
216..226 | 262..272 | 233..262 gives -0.58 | 4.46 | 4.47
